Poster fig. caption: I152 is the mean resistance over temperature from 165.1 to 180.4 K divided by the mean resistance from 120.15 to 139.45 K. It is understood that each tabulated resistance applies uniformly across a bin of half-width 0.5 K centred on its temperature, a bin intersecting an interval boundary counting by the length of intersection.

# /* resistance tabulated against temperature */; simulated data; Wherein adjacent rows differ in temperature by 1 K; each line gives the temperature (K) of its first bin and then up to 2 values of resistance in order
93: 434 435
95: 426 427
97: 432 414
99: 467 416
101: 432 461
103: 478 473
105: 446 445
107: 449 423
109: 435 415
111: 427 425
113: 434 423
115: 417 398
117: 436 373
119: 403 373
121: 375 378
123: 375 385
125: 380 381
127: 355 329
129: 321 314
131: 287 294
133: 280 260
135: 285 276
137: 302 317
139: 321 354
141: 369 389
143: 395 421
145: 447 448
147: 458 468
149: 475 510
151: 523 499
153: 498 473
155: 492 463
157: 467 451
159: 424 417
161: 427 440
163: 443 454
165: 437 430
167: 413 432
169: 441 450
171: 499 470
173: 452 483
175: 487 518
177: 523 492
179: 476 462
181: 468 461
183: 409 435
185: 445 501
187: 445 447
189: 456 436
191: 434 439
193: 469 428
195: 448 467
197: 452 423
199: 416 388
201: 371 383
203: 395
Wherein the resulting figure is 1.43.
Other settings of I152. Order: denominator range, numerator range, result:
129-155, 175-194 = 1.19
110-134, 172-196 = 1.25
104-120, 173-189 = 1.11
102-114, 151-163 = 1.05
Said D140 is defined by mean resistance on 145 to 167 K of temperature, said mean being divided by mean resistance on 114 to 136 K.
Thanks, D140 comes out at 1.31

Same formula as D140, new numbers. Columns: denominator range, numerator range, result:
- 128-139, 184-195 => 1.52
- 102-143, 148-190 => 1.23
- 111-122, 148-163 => 1.15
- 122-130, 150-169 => 1.27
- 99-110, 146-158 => 1.08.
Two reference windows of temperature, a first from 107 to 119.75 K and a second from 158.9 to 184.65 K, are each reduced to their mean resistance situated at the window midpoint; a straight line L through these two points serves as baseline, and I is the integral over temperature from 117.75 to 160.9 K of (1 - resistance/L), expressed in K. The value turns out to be 4.39 K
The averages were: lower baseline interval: 418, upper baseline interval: 456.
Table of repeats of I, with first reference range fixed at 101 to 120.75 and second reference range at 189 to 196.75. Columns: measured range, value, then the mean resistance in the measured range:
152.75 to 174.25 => -0.6 K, 452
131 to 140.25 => 2.9 K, 297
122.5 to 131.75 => 1.8 K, 346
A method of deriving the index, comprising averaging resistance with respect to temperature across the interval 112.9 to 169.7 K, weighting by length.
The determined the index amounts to 400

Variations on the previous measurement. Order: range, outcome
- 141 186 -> 458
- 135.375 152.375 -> 409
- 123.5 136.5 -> 319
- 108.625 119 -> 417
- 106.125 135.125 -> 376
